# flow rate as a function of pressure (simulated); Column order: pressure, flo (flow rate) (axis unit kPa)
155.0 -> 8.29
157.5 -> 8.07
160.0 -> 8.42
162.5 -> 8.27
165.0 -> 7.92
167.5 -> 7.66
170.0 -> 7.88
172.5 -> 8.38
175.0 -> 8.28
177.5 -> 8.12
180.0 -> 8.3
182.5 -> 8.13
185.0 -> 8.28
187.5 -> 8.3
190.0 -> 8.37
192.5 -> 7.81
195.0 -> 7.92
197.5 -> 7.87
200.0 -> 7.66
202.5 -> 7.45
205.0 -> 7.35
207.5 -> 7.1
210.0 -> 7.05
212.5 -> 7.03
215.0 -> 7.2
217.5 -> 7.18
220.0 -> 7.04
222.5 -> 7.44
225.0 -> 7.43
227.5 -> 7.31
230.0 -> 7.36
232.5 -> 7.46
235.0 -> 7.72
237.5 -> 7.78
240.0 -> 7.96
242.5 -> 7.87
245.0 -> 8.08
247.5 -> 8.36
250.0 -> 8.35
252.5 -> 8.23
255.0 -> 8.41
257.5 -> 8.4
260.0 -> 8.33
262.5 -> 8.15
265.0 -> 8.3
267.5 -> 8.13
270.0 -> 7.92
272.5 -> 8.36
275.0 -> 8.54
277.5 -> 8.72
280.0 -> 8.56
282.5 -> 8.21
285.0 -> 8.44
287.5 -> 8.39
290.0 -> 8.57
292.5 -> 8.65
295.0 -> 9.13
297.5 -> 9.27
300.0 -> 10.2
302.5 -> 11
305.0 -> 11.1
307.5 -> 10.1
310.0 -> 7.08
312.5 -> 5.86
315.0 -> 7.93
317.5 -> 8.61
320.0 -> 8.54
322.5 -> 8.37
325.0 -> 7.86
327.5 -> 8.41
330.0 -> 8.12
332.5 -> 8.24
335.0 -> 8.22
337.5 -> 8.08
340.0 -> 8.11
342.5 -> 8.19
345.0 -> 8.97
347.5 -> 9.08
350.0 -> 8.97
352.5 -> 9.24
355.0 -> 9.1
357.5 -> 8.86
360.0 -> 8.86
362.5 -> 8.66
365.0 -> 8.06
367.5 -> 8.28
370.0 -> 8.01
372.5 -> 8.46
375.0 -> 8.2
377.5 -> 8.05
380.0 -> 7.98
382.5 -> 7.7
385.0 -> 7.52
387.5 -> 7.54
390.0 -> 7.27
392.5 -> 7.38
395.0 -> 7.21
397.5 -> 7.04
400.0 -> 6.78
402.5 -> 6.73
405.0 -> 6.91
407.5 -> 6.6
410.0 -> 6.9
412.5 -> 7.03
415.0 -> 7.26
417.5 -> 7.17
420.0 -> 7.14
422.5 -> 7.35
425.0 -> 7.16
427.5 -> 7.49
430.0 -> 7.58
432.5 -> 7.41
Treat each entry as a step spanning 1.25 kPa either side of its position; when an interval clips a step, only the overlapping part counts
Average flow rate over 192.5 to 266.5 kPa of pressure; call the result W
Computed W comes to 7.72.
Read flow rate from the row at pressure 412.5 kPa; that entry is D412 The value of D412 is 7.03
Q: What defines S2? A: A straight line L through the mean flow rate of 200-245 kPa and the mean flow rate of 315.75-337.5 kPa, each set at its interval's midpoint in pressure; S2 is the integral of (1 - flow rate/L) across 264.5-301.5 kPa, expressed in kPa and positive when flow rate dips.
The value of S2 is -3.4 kPa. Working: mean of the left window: 7.42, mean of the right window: 8.28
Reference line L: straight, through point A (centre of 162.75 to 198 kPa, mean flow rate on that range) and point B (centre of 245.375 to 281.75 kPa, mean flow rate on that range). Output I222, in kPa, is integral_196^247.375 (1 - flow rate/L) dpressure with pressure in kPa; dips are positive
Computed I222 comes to 4.54 kPa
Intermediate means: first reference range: 8.1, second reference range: 8.33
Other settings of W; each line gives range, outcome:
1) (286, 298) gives 8.77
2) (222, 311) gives 8.44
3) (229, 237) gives 7.54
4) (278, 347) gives 8.61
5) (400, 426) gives 7.01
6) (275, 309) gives 9.21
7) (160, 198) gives 8.11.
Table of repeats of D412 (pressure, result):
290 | 8.57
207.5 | 7.1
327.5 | 8.41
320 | 8.54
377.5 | 8.05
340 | 8.11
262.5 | 8.15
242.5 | 7.87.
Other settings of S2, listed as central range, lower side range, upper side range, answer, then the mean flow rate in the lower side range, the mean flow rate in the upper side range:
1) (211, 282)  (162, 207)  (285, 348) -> 3.2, 7.98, 8.63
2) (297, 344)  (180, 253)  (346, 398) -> -3.3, 7.7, 8.19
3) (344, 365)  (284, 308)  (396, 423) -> -1.8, 9.48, 6.98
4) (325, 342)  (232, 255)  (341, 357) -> 1.2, 8.02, 8.91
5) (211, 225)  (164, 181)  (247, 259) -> 1.8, 8.08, 8.35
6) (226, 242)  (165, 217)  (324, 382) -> 0.7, 7.8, 8.43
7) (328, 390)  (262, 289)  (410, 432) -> -4.9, 8.35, 7.26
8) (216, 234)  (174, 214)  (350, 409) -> 1.1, 7.81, 7.87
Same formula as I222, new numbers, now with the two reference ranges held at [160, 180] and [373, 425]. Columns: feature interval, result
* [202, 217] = 1.5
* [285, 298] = -1.8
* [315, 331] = -1.5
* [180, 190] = -0.3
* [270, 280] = -0.9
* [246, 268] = -1.4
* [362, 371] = -1.0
